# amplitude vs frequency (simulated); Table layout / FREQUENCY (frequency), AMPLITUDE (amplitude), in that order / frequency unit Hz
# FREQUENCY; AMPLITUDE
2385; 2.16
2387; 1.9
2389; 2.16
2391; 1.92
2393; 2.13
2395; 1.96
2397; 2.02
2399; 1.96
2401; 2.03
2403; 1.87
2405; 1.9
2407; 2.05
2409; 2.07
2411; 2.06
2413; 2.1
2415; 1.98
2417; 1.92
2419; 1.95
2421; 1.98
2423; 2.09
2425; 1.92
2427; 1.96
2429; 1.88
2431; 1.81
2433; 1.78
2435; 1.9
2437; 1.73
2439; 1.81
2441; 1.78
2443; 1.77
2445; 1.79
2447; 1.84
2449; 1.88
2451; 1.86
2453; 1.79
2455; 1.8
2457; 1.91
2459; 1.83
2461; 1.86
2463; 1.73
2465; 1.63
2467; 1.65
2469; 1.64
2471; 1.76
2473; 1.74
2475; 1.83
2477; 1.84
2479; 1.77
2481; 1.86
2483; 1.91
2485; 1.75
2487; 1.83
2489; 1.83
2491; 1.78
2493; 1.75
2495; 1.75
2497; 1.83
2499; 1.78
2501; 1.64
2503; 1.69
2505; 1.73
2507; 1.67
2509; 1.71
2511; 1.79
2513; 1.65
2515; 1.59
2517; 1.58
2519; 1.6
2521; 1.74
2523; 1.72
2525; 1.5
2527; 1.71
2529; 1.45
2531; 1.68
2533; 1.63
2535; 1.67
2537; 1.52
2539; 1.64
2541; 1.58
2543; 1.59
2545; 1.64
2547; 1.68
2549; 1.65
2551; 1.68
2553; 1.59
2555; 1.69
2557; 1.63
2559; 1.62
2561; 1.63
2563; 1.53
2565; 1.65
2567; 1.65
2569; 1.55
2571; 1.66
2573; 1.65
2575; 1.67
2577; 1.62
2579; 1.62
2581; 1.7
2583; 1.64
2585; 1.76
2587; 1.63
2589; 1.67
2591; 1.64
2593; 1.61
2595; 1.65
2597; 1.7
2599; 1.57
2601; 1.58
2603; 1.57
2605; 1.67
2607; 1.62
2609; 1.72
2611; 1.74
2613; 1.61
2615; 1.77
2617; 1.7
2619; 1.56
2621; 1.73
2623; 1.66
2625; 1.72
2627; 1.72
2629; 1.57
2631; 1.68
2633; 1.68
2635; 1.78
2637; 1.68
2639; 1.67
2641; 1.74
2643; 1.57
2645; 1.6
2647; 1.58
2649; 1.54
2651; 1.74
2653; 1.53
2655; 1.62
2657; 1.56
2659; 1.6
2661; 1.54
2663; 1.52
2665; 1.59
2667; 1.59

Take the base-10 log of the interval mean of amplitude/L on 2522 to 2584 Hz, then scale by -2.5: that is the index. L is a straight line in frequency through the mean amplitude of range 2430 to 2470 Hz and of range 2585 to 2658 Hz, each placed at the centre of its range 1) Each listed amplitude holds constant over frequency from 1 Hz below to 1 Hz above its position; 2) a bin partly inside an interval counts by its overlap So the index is 0.05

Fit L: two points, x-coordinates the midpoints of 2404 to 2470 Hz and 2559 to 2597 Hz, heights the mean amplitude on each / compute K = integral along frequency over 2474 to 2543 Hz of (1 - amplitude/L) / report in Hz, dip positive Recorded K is 2.0 Hz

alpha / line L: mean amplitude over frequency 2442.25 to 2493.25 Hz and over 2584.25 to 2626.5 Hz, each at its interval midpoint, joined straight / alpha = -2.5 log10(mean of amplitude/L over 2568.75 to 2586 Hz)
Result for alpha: 0.020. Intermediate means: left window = 1.79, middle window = 1.66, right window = 1.66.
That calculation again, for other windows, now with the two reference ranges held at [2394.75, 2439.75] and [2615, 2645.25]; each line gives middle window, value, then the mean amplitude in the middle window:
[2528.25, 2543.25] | 0.13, 1.6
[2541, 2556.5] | 0.09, 1.64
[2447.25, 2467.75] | 0.06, 1.8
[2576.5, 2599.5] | 0.05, 1.65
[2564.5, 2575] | 0.08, 1.63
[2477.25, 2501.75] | 0.04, 1.79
